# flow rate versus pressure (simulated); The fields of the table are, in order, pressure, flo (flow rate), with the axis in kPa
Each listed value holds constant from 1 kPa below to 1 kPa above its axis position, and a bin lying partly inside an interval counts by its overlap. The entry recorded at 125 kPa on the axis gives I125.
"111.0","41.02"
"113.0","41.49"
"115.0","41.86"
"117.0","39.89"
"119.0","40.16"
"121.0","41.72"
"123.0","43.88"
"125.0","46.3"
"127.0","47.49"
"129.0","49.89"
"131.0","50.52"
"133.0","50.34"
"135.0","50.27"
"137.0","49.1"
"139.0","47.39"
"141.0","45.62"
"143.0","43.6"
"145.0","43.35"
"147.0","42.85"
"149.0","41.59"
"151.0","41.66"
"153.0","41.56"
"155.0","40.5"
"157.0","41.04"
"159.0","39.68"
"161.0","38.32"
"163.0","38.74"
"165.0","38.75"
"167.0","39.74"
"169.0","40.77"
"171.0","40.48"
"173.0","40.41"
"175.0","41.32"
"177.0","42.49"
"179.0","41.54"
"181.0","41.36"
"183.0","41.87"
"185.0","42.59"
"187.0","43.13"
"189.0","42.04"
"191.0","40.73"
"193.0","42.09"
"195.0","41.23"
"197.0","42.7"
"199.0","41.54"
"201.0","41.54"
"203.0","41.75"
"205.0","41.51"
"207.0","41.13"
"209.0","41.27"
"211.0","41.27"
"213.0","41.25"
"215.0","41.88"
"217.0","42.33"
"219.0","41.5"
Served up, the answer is 46.3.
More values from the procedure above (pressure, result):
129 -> 49.89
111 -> 41.02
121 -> 41.72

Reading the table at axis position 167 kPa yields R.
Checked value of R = 39.74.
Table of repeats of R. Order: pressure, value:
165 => 38.75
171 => 40.48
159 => 39.68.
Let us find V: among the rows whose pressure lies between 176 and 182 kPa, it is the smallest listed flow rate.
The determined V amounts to 41.36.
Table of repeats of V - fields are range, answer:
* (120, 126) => 41.72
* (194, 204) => 41.23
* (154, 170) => 38.32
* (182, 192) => 40.73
